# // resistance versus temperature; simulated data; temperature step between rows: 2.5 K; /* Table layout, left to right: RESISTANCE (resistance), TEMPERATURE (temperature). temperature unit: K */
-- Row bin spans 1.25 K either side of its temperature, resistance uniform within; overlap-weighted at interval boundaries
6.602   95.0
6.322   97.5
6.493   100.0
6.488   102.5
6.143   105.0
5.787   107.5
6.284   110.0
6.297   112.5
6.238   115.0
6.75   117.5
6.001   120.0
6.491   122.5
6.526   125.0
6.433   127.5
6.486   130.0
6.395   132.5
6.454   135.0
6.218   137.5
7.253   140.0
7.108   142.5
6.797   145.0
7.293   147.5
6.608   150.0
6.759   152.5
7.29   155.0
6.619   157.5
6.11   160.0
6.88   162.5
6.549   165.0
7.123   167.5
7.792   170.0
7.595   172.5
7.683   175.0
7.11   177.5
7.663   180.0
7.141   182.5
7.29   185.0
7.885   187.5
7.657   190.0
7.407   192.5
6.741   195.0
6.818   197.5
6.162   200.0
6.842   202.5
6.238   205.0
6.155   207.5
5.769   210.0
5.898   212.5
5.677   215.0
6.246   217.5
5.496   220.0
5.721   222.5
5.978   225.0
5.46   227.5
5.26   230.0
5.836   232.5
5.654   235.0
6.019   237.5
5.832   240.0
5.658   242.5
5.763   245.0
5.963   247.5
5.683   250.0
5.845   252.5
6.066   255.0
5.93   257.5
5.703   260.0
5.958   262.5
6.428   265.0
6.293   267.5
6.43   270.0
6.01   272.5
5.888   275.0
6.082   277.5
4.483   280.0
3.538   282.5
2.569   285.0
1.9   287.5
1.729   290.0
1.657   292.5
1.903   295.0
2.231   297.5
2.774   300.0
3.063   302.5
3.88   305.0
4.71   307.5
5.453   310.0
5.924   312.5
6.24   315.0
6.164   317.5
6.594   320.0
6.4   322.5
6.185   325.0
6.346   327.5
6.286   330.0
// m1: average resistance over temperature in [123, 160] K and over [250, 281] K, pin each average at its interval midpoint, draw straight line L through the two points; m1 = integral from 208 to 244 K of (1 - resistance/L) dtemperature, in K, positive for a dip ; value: 2.4 K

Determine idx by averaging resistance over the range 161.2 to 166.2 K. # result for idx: 6.71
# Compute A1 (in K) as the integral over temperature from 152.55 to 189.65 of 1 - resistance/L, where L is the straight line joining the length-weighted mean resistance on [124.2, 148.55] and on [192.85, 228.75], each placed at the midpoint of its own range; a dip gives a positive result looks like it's -4.5 K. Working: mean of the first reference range 6.69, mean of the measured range 7.19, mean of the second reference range 6.12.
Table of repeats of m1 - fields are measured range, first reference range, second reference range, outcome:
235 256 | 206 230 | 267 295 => -3.3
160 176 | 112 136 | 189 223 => -2.0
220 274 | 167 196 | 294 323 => 0.6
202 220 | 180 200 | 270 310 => 1.2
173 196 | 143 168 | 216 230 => -3.9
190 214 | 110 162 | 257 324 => -3.0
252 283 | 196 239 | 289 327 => -4.3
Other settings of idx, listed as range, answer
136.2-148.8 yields 6.93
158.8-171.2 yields 6.89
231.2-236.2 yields 5.74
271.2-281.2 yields 5.63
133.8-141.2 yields 6.64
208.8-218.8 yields 5.9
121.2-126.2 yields 6.5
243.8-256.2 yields 5.86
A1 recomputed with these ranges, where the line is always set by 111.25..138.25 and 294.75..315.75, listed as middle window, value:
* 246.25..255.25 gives -2.1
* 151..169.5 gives -2.7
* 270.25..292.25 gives 1.9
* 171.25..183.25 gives -3.6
